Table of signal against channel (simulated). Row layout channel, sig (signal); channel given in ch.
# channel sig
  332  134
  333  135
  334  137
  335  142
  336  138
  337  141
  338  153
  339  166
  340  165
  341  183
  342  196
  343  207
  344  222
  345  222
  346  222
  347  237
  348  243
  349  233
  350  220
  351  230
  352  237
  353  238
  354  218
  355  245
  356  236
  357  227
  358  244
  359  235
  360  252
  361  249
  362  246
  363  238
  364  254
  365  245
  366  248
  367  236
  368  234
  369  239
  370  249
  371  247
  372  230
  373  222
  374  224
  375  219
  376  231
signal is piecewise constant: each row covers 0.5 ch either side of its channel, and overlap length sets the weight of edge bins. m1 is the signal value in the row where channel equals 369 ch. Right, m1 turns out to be 239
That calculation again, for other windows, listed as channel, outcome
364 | 254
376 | 231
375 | 219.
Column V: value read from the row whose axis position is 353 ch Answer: 238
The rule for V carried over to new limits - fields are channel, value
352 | 237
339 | 166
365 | 245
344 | 222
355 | 245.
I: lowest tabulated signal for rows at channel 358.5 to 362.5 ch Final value 235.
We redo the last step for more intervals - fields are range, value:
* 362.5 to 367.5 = 236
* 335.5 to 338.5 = 138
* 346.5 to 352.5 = 220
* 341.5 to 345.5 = 196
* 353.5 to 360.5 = 218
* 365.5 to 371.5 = 234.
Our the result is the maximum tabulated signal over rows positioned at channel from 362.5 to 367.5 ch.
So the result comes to 254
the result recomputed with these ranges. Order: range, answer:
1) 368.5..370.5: 249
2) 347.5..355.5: 245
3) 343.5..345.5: 222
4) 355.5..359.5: 244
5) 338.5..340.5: 166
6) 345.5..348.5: 243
